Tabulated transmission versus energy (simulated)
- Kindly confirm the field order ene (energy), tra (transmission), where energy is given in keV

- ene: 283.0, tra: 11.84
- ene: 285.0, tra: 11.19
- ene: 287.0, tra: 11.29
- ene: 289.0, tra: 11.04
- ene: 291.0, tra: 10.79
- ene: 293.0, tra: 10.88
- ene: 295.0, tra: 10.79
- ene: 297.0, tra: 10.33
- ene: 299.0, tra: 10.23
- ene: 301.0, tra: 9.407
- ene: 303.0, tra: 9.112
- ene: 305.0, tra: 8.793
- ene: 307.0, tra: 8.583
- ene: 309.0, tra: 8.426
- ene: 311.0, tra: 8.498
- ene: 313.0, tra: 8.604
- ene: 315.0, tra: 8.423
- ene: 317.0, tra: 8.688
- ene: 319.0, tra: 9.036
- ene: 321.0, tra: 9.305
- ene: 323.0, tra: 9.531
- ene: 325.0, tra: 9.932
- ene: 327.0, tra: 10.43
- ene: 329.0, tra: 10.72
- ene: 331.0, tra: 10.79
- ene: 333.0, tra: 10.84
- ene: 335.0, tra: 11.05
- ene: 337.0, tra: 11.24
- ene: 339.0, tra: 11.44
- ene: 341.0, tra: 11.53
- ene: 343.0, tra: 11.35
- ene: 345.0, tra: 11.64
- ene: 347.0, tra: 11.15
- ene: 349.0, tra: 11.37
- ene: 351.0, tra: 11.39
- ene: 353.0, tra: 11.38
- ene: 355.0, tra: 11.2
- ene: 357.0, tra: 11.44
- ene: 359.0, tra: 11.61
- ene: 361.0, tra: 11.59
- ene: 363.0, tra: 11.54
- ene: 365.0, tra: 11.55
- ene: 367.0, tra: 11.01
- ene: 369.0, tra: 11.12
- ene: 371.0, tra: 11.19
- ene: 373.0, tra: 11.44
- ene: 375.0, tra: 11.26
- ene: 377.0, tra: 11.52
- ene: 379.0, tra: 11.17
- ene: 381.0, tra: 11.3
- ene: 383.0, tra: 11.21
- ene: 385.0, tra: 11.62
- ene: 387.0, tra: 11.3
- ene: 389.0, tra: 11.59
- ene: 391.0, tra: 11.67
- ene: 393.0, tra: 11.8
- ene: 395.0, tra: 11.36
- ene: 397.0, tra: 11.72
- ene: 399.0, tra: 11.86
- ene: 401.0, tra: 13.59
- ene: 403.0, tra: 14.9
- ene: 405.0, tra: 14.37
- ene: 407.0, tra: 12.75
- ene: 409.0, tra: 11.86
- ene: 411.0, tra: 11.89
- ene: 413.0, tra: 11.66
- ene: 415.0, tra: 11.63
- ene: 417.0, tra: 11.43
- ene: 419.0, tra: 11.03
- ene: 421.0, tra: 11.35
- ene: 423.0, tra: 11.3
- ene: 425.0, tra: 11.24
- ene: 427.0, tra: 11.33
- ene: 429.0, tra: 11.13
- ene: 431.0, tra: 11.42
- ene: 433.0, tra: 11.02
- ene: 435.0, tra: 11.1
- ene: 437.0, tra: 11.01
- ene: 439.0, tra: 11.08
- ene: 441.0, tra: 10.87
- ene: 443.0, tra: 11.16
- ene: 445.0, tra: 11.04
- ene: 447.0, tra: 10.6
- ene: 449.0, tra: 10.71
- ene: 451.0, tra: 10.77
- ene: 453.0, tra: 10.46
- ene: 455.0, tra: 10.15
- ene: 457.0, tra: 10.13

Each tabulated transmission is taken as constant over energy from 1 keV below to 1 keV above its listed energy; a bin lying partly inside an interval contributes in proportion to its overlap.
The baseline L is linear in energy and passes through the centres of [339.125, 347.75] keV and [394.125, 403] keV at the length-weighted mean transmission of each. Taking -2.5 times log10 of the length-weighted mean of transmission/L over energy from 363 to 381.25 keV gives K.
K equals 0.06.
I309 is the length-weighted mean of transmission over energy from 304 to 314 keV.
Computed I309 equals 8.58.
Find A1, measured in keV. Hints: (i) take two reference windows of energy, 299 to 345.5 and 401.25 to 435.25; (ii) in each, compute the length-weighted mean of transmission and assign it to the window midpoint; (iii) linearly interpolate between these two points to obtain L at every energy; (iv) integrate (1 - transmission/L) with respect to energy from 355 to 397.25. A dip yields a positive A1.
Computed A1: -1.58 keV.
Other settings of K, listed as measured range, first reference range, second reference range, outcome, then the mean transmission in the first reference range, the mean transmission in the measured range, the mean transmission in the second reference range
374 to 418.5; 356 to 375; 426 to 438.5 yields -0.06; 11.4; 12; 11.2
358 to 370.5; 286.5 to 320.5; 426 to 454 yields -0.12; 9.55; 11.4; 11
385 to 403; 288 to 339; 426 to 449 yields -0.13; 9.85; 12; 11.1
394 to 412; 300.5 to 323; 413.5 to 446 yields -0.19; 8.83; 12.7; 11.2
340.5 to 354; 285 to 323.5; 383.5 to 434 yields -0.09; 9.61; 11.4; 11.9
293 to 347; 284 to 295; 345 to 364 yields 0.13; 11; 9.99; 11.4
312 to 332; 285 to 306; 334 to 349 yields 0.15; 10.3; 9.55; 11.3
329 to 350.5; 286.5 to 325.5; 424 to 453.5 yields -0.13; 9.56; 11.2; 11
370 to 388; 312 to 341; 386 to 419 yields 0.02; 10.1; 11.3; 12.2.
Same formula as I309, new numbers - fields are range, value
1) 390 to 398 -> 11.6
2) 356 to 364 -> 11.5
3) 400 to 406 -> 14.3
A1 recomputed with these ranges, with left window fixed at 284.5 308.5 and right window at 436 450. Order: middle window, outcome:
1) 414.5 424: -0.47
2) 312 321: 1.31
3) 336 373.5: -3.31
